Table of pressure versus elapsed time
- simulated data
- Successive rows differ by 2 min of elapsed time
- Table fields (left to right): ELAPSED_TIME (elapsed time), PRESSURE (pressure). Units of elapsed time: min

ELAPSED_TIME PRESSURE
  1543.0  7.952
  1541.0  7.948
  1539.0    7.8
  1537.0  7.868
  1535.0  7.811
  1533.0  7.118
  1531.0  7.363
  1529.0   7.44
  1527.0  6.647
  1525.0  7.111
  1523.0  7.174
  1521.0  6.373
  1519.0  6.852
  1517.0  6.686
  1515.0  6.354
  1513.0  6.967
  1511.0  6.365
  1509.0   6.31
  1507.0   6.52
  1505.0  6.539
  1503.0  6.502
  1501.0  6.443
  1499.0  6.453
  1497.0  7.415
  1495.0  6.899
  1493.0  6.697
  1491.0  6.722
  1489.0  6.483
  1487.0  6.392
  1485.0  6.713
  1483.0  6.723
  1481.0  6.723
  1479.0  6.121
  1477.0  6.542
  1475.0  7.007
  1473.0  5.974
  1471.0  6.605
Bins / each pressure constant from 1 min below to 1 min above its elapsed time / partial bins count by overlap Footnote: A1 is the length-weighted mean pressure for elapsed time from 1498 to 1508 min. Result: 6.49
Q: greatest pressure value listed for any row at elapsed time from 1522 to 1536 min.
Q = 7.811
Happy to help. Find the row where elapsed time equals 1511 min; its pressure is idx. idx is 6.365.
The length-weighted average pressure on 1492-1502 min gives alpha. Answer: 6.78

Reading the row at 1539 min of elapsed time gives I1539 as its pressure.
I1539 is 7.8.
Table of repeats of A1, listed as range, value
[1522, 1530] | 7.09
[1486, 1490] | 6.44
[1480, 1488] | 6.64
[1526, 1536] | 7.28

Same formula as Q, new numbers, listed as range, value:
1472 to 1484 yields 7.007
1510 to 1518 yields 6.967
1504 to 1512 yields 6.539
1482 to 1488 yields 6.723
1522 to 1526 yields 7.174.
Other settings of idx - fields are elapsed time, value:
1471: 6.605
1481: 6.723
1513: 6.967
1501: 6.443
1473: 5.974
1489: 6.483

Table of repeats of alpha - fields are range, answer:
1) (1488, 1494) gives 6.63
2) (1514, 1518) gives 6.52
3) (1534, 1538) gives 7.84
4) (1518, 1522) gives 6.61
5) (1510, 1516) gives 6.56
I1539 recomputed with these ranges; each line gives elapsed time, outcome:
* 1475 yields 7.007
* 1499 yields 6.453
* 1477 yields 6.542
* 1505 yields 6.539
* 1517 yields 6.686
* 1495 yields 6.899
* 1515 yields 6.354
